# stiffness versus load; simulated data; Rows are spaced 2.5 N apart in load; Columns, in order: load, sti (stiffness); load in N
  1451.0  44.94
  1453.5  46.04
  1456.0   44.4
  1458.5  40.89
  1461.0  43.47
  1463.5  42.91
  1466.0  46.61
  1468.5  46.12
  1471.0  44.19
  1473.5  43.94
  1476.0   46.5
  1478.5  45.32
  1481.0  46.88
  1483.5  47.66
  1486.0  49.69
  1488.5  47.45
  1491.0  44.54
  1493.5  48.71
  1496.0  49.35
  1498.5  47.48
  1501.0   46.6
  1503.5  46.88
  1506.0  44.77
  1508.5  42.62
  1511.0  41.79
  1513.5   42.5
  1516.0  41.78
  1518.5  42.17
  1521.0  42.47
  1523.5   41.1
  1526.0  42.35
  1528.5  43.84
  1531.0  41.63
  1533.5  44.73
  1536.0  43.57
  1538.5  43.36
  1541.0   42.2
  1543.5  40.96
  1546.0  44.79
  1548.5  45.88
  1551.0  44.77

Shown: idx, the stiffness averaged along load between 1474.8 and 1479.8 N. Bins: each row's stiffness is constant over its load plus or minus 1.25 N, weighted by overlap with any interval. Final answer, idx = 45.9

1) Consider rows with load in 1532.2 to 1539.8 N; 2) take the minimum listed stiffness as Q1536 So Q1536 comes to 43.36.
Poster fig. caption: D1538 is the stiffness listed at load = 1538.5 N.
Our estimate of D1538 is 43.36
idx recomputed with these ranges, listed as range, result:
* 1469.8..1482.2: 45.4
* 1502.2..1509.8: 44.7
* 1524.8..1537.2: 43.2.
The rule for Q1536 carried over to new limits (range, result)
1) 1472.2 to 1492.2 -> 43.94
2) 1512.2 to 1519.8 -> 41.78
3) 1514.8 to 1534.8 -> 41.1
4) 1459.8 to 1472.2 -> 42.91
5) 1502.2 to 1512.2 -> 41.79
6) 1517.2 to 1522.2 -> 42.17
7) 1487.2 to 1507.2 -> 44.54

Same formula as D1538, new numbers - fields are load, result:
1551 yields 44.77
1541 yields 42.2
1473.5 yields 43.94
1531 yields 41.63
